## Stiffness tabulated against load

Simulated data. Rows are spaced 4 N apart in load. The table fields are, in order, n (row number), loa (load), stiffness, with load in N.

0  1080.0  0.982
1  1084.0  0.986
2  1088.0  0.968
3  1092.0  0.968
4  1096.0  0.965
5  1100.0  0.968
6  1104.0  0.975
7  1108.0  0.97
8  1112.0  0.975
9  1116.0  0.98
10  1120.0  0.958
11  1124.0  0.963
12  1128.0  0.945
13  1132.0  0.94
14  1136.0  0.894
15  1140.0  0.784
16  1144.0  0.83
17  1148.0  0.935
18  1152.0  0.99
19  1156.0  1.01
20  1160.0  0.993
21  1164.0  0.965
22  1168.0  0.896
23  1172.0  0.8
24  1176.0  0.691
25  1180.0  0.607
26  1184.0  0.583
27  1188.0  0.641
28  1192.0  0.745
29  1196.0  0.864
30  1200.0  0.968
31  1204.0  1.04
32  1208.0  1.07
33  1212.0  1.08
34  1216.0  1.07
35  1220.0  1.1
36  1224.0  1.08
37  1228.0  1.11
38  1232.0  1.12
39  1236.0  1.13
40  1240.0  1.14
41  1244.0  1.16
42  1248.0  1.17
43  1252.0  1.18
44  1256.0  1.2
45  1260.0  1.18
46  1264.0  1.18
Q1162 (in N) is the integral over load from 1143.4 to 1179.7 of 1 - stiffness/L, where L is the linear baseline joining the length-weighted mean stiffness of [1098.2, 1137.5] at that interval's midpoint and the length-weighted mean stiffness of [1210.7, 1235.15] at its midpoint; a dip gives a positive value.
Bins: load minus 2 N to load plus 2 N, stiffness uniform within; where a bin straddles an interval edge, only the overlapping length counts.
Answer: 4.4 N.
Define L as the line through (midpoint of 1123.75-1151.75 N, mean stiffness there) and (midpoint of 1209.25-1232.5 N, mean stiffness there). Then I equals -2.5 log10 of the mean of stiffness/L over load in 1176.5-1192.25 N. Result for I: 0.50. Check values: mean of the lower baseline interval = 0.9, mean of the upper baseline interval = 1.09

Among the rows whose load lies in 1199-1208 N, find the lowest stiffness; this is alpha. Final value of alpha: 0.968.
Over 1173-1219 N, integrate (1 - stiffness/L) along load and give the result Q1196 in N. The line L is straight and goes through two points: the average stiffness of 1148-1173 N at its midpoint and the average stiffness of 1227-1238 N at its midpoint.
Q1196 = 8.1 N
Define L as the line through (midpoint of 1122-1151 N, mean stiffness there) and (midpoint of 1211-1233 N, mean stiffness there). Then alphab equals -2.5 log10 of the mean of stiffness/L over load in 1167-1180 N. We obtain 0.28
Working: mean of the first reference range 0.902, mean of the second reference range 1.09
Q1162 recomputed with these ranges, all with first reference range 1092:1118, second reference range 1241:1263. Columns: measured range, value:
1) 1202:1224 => 1.0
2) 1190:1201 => 2.5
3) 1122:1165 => 4.0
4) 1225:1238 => 0.3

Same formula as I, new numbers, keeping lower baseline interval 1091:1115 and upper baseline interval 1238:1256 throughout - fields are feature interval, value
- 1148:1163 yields 0.06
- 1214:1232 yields 0.04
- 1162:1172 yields 0.17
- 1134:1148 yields 0.20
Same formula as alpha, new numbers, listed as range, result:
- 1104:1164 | 0.784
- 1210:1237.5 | 1.07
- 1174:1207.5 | 0.583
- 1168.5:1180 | 0.607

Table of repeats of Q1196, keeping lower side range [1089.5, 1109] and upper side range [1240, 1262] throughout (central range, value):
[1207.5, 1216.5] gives 0.4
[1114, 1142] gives 2.3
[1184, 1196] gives 4.3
